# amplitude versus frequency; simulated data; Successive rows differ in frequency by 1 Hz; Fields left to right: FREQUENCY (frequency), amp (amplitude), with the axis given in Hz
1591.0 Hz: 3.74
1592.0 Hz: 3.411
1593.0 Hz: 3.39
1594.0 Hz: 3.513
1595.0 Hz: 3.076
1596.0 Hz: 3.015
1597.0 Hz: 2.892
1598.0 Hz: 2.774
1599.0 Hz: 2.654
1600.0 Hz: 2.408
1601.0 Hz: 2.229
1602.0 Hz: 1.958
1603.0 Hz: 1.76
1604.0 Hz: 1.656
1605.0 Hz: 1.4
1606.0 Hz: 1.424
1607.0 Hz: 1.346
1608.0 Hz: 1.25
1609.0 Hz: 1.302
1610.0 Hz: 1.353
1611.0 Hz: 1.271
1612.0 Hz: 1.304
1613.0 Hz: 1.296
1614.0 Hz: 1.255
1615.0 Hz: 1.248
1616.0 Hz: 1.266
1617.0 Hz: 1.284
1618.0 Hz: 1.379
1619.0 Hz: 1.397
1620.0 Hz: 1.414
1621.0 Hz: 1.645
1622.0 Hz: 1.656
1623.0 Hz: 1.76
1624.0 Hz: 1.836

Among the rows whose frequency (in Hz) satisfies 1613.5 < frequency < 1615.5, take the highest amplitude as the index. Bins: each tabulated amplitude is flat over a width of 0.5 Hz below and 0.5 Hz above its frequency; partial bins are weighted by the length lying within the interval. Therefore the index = 1.255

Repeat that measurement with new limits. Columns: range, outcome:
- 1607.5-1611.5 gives 1.353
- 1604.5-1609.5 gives 1.424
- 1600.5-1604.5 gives 2.229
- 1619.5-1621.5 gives 1.645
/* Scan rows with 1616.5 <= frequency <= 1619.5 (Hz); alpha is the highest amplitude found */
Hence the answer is 1.397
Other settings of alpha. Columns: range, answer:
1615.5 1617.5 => 1.284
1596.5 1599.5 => 2.892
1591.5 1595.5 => 3.513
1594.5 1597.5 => 3.076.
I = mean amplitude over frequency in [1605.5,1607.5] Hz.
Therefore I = 1.39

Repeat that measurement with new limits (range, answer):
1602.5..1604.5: 1.71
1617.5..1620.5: 1.4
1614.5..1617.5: 1.27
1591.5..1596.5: 3.28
